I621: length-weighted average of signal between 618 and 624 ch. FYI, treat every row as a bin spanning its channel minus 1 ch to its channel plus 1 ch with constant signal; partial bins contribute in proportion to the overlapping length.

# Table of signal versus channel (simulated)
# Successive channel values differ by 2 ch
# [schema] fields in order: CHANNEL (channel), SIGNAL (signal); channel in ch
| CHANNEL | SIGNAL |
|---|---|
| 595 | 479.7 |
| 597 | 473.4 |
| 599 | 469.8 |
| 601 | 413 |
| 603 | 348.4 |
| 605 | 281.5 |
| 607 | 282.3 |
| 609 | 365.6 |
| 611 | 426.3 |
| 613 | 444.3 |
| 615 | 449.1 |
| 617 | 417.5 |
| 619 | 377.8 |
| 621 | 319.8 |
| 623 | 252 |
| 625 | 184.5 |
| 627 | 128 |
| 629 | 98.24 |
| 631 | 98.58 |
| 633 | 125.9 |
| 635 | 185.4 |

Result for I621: 317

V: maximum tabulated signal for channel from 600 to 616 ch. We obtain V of 449.1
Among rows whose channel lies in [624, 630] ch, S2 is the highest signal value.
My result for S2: 184.5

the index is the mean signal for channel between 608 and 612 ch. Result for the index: 396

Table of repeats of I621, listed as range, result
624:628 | 156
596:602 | 452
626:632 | 108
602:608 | 304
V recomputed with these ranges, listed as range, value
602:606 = 348.4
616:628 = 417.5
